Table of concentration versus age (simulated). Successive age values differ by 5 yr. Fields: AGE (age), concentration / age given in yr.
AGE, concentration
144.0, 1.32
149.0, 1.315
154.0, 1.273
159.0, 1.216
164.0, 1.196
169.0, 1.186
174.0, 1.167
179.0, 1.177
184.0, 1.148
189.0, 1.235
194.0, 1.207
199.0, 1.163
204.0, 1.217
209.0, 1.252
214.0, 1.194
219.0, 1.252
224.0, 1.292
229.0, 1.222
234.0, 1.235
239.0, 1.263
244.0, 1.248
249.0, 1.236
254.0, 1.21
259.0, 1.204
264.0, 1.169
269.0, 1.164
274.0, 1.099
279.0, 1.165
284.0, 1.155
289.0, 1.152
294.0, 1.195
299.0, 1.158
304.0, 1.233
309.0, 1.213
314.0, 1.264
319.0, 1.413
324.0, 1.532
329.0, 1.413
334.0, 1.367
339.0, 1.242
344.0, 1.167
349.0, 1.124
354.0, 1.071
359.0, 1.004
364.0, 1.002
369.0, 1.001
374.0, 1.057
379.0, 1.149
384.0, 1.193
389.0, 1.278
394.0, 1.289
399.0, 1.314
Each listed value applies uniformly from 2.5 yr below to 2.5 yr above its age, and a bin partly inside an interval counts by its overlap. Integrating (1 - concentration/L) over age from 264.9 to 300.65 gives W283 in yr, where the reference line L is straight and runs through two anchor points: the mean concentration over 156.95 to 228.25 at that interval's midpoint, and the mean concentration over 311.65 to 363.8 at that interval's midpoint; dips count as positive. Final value 2.2 yr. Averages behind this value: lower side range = 1.21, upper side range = 1.25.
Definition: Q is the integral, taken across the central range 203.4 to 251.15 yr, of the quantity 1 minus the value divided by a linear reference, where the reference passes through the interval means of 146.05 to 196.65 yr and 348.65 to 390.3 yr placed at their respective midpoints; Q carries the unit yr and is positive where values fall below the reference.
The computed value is -2.6 yr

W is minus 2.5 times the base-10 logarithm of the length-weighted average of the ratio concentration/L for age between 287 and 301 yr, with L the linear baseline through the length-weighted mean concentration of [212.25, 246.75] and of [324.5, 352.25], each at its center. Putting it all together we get 0.08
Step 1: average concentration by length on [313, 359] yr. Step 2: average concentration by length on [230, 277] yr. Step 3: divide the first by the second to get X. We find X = 1.06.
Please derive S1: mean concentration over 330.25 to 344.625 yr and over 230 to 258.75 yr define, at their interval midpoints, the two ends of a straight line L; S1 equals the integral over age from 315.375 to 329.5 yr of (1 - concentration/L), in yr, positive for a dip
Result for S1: -1.8 yr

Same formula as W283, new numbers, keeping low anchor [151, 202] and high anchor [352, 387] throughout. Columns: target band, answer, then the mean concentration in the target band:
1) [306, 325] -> -4.0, 1.34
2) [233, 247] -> -1.1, 1.25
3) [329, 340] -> -2.4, 1.34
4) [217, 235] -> -1.3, 1.25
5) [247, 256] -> -0.6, 1.22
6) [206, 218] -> -0.5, 1.23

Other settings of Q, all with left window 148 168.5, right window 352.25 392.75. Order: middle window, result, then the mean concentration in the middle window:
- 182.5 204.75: 0.4 yr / 1.19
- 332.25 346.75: -1.7 yr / 1.25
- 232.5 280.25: -1.0 yr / 1.2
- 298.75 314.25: -1.0 yr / 1.22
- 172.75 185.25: 0.6 yr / 1.17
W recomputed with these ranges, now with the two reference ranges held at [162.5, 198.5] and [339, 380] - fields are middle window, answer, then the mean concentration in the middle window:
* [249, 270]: -0.05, 1.19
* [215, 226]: -0.09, 1.26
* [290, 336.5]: -0.18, 1.3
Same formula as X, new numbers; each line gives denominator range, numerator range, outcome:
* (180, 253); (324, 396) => 0.96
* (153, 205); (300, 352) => 1.08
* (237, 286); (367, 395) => 0.97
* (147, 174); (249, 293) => 0.95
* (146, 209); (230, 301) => 0.98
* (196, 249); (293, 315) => 0.98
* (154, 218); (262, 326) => 1.02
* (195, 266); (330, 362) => 0.96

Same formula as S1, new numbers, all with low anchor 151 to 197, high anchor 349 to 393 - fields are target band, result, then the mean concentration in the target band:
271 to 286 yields 0.1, 1.14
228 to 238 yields -0.5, 1.23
